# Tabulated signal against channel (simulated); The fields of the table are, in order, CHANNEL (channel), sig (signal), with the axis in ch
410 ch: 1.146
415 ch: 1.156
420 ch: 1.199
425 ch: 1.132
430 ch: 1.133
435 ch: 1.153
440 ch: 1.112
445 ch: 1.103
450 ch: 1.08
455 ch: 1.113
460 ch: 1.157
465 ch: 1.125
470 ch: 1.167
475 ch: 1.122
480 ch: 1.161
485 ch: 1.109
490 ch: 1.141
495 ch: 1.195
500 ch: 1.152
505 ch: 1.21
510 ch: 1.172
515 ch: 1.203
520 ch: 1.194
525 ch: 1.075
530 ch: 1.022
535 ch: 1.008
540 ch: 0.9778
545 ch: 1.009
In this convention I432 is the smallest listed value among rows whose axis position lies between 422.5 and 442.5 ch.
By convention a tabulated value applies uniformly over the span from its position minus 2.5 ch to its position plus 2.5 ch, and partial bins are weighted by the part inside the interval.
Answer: 1.112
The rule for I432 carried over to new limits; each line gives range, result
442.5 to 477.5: 1.08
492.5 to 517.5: 1.152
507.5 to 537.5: 1.008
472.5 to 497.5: 1.109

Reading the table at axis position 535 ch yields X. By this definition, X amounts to 1.008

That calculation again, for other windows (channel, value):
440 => 1.112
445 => 1.103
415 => 1.156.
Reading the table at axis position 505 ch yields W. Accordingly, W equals 1.21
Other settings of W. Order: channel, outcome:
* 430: 1.133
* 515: 1.203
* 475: 1.122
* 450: 1.08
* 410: 1.146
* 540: 0.9778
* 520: 1.194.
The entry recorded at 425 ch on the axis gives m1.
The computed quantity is 1.132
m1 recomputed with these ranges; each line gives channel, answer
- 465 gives 1.125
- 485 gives 1.109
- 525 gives 1.075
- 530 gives 1.022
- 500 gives 1.152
